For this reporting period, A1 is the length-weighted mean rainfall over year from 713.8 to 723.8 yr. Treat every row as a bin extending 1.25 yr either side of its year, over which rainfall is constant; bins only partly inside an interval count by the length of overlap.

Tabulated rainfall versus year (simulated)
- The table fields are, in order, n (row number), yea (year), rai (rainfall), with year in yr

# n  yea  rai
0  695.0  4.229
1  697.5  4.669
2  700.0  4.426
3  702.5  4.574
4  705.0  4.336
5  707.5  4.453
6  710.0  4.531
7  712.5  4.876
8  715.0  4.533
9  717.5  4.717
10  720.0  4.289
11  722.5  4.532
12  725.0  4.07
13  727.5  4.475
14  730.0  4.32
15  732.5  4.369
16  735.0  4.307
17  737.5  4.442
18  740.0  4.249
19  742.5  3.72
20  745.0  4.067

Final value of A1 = 4.52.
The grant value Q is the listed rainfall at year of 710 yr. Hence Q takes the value 4.531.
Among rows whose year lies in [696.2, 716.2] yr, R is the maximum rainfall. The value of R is 4.876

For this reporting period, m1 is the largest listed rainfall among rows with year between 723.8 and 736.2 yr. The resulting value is 4.475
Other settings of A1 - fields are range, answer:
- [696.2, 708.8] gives 4.49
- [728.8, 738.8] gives 4.36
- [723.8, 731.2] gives 4.29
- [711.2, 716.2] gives 4.7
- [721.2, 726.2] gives 4.3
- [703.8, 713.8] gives 4.55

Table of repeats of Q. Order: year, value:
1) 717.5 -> 4.717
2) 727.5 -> 4.475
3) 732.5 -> 4.369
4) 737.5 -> 4.442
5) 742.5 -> 3.72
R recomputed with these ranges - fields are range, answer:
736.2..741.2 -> 4.442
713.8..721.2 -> 4.717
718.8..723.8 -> 4.532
